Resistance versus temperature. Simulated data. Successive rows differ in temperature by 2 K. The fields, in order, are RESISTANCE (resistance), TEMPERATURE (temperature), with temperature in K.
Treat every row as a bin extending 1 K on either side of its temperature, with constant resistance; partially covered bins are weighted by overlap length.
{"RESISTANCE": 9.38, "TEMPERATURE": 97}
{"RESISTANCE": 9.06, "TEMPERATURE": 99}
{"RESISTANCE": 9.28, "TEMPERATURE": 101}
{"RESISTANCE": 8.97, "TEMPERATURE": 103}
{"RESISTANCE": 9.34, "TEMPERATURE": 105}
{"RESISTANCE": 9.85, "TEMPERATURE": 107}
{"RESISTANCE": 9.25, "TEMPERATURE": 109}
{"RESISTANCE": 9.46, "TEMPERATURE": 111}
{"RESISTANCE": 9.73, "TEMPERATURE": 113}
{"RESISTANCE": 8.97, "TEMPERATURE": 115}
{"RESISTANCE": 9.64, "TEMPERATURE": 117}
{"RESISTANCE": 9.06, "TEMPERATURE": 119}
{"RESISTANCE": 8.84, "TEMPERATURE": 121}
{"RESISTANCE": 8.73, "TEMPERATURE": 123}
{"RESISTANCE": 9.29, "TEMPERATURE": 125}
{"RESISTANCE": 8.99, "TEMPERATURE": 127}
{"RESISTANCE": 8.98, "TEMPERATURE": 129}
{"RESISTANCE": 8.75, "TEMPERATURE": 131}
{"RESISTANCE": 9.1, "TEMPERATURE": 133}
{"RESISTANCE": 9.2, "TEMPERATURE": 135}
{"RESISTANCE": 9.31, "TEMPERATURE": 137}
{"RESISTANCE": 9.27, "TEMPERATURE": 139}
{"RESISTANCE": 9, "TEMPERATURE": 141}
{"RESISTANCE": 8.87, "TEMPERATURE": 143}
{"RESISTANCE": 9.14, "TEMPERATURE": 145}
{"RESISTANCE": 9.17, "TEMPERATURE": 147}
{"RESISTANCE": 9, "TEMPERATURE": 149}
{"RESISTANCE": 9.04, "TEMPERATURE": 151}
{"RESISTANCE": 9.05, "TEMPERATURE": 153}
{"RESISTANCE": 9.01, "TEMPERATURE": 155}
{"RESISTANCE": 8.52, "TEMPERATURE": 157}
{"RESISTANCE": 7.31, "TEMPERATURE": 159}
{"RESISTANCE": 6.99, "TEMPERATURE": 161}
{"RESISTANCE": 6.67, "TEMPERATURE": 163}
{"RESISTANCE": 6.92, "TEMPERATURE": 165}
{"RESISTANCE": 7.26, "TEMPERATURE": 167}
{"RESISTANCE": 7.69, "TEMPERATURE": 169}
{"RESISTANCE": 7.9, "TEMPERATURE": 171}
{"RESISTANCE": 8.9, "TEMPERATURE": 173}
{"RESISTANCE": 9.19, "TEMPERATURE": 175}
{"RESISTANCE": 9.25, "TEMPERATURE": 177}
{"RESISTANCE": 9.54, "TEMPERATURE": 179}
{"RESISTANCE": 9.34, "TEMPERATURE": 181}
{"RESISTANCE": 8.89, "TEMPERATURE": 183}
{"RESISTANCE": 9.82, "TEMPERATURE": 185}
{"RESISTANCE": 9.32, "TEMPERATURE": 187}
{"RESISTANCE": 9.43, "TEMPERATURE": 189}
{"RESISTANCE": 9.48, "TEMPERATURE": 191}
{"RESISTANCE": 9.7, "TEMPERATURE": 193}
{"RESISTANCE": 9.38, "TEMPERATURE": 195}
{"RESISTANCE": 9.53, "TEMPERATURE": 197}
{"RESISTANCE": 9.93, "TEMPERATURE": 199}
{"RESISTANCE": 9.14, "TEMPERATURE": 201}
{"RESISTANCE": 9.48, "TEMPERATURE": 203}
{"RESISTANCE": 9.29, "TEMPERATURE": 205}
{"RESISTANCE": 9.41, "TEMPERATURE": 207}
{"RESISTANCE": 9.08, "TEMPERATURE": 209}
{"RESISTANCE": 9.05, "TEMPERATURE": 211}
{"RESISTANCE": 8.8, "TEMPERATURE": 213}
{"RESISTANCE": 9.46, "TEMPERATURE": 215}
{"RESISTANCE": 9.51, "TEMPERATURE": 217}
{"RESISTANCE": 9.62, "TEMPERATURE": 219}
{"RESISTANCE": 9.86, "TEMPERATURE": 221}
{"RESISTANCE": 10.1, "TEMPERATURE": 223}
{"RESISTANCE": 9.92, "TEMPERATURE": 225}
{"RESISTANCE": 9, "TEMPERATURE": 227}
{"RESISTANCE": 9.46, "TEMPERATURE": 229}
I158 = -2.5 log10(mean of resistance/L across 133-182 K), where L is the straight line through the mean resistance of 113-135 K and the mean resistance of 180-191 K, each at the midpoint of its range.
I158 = 0.08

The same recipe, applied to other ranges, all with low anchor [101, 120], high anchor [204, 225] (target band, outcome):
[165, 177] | 0.153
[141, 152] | 0.041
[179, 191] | 0.004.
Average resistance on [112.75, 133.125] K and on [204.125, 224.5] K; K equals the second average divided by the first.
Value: 1.04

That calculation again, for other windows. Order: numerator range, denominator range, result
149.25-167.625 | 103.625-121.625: 0.85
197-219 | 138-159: 1.05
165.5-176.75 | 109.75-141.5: 0.90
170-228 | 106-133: 1.02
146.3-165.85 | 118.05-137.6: 0.90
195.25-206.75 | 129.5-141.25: 1.04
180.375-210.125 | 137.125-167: 1.12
